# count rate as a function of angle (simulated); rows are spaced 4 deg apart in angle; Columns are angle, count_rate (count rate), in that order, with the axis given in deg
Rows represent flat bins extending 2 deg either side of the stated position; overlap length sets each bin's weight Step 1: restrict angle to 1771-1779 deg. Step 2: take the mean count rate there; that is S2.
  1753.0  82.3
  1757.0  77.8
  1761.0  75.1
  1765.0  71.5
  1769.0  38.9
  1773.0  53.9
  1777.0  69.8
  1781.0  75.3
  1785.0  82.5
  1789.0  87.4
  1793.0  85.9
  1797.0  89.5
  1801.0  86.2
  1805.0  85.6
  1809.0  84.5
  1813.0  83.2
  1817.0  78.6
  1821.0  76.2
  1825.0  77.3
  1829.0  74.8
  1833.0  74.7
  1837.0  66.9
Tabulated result 61.8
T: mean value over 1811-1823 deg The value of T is 79.3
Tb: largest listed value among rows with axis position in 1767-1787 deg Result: 82.5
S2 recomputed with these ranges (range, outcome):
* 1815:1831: 76.7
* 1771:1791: 73.8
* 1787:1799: 87.6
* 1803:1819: 83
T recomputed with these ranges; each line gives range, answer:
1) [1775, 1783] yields 72.5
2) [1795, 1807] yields 87.1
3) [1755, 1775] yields 63.4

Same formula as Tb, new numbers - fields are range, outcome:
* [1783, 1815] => 89.5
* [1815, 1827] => 78.6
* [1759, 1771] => 75.1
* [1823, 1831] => 77.3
